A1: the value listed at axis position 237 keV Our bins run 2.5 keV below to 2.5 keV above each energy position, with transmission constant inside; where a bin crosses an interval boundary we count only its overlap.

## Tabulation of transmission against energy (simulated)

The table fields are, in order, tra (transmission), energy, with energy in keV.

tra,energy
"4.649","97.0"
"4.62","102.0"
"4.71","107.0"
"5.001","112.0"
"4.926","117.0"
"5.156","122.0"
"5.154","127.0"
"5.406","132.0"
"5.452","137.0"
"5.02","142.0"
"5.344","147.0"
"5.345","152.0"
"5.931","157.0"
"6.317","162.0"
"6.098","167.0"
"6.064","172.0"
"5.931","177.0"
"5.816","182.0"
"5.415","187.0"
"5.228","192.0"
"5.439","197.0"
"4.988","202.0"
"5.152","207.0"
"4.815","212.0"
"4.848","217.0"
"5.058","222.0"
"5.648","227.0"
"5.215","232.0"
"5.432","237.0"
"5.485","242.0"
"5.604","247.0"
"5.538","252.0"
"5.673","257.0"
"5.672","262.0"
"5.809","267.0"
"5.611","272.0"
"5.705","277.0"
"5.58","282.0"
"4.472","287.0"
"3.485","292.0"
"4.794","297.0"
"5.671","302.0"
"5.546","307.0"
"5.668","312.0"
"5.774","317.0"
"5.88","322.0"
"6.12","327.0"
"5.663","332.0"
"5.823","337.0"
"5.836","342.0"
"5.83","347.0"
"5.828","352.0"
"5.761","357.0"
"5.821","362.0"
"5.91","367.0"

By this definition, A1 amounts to 5.432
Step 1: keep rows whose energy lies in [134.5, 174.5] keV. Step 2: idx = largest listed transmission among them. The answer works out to 6.317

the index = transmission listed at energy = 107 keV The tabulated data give 4.71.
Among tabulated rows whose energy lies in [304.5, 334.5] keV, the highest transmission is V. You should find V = 6.12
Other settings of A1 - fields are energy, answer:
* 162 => 6.317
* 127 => 5.154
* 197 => 5.439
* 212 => 4.815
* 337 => 5.823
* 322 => 5.88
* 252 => 5.538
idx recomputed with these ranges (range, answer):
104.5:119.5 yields 5.001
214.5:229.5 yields 5.648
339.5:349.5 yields 5.836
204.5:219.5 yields 5.152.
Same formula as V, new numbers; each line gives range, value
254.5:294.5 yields 5.809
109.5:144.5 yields 5.452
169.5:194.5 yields 6.064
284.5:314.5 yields 5.671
